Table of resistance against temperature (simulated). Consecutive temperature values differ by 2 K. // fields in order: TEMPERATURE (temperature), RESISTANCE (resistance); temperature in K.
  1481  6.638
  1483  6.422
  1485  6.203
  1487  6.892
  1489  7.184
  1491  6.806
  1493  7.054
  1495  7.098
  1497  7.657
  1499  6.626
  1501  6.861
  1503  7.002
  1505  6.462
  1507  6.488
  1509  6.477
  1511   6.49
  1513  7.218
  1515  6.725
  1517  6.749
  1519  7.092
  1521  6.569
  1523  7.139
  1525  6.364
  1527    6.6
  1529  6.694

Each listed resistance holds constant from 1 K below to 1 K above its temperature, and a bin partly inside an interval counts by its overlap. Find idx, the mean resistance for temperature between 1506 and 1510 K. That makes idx 6.48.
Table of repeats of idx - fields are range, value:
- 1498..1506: 6.74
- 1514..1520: 6.86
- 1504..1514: 6.63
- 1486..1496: 7.01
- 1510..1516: 6.81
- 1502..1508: 6.65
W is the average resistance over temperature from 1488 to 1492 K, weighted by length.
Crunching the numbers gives 7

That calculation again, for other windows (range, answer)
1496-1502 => 7.05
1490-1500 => 7.05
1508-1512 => 6.48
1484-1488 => 6.55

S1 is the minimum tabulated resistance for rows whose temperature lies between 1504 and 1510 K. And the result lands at 6.462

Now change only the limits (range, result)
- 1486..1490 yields 6.892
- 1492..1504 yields 6.626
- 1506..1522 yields 6.477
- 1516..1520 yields 6.749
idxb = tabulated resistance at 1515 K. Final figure 6.725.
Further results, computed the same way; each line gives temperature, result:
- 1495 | 7.098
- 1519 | 7.092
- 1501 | 6.861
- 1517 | 6.749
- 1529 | 6.694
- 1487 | 6.892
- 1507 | 6.488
